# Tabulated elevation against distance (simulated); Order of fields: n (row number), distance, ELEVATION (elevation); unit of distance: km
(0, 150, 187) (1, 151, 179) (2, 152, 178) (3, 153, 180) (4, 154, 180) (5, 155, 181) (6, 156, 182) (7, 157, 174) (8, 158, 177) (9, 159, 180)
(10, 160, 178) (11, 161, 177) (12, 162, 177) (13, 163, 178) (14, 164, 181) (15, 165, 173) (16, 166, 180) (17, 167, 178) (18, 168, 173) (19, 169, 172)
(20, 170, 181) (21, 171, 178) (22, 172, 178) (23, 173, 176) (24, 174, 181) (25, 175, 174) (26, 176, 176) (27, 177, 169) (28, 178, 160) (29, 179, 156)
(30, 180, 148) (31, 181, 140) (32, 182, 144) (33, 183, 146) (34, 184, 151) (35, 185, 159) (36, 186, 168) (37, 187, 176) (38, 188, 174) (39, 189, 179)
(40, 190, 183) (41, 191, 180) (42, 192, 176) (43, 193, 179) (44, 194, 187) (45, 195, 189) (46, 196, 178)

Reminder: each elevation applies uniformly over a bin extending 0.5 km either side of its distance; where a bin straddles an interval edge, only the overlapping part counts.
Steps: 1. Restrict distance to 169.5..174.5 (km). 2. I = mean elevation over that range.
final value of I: 179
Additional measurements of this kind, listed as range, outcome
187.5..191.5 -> 179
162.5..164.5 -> 180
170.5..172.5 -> 178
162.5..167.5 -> 178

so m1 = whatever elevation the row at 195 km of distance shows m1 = 189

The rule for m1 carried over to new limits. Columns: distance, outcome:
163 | 178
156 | 182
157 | 174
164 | 181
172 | 178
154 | 180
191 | 180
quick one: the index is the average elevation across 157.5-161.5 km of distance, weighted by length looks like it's 178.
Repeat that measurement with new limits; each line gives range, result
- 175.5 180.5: 162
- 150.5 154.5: 179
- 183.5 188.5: 166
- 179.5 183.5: 144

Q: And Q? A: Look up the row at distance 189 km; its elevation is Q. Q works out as 179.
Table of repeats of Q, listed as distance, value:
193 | 179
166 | 180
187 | 176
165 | 173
